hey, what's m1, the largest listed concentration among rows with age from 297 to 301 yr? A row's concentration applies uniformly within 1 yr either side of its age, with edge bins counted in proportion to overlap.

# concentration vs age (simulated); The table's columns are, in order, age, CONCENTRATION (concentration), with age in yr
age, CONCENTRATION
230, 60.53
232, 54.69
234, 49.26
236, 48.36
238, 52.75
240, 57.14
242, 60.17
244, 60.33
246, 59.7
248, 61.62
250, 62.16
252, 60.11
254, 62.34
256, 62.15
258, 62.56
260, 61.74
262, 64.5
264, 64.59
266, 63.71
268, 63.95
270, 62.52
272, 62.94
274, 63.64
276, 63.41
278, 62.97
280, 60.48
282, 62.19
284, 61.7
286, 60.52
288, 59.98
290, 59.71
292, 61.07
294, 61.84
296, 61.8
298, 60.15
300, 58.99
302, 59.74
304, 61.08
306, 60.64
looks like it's 60.15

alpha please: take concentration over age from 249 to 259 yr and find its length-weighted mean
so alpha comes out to 61.9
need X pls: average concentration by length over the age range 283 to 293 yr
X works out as 60.6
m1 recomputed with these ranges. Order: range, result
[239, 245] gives 60.33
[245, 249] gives 61.62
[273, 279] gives 63.64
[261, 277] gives 64.59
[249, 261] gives 62.56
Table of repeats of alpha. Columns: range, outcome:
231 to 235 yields 52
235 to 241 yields 52.8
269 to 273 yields 62.7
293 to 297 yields 61.8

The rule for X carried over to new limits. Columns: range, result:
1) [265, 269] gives 63.8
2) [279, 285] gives 61.5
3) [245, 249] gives 60.7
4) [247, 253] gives 61.3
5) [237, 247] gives 58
